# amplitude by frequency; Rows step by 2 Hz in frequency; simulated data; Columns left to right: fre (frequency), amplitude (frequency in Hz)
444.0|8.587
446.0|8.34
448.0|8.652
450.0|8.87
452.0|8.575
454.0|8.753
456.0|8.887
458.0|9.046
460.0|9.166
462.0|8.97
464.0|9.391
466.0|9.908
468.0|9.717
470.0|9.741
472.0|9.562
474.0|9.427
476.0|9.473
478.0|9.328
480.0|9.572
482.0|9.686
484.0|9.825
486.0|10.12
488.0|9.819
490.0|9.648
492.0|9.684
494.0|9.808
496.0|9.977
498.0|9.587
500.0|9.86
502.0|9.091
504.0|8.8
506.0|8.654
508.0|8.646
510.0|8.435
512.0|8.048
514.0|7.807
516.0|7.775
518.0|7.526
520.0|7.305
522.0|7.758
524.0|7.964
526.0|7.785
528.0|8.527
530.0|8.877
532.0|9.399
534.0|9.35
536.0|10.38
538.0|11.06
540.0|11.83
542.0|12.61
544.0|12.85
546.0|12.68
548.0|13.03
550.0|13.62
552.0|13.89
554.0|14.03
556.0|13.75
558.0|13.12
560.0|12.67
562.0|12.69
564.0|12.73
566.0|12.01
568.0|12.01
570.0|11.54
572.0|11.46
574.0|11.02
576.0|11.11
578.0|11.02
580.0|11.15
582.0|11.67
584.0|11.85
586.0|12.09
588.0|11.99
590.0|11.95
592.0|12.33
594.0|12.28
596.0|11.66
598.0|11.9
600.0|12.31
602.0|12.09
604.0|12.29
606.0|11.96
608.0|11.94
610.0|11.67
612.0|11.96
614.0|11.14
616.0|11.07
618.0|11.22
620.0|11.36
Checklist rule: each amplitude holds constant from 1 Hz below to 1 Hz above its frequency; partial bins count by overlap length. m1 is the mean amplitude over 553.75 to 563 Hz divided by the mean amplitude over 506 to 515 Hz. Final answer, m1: 1.59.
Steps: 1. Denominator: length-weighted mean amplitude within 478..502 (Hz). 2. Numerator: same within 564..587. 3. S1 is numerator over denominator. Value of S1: 1.19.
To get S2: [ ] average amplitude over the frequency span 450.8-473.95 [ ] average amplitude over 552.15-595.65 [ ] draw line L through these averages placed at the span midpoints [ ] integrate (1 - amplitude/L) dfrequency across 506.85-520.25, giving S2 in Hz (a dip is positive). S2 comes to 3.29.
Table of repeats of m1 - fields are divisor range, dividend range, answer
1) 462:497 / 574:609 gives 1.22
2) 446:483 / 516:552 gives 1.10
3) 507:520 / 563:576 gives 1.47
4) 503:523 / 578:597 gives 1.47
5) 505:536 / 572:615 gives 1.41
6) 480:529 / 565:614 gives 1.33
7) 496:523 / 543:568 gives 1.54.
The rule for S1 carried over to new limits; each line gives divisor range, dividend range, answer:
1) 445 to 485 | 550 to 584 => 1.33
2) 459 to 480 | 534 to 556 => 1.32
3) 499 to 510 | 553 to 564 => 1.47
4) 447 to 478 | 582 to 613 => 1.30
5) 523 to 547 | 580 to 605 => 1.17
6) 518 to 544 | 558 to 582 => 1.25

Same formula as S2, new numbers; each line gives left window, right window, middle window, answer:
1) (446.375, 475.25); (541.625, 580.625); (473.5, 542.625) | 9.43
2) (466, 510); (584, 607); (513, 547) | 3.38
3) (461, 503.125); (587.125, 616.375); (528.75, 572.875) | -4.43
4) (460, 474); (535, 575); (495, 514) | 3.18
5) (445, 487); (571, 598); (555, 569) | -1.87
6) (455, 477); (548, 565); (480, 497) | 0.90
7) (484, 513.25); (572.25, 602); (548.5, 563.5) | -3.42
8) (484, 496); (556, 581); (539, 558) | -2.87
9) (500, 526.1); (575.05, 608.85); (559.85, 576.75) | -1.80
